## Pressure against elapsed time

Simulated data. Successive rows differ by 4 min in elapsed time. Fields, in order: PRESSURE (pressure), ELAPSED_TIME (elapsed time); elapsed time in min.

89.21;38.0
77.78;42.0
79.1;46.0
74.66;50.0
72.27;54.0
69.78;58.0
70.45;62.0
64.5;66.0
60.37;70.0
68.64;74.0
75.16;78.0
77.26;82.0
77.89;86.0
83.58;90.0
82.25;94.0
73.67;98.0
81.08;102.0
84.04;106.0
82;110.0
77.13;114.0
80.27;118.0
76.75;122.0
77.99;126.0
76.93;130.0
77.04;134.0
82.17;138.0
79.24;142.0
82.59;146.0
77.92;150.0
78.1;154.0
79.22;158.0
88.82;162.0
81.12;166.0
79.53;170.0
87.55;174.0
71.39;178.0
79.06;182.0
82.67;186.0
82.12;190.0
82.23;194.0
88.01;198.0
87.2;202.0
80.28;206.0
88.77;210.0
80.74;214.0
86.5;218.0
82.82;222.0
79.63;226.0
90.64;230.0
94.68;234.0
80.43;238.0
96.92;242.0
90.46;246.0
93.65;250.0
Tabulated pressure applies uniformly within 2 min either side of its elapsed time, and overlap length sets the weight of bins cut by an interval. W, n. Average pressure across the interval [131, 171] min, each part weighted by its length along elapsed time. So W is 80.5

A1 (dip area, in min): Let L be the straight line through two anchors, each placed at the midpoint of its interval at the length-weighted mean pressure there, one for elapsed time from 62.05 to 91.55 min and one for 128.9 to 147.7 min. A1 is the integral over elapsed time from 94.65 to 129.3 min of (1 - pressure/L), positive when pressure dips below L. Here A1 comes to -1.2 min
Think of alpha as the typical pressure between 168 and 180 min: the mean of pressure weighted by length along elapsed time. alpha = 79.5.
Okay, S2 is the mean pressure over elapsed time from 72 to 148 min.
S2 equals 78.7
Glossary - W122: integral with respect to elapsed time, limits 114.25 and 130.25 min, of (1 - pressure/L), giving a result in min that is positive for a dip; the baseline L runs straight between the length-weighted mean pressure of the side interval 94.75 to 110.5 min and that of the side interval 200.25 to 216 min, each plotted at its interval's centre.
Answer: 0.6 min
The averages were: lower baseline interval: 80.2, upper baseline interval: 84.2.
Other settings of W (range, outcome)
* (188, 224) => 84.3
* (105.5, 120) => 80.5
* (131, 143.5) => 79.3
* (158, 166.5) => 84.3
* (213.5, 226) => 83.1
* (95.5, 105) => 78.3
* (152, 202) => 81.9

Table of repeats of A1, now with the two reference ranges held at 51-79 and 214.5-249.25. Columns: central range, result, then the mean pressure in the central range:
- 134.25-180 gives -0.8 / 80.6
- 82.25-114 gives -3.4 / 80.2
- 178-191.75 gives 0.4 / 79.8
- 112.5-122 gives -0.5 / 78.4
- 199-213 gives -0.1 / 85.3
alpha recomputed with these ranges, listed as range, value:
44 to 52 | 76.9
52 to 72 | 67.5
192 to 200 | 85.1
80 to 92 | 79.6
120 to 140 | 78.2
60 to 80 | 67.8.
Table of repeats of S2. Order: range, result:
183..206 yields 83.8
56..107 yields 74.3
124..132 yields 77.5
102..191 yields 80.2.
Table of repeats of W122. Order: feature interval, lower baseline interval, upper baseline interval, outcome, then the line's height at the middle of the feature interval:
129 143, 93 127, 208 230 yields 0.3 min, 80.6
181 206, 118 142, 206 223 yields -0.2 min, 82.8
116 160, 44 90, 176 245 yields -0.3 min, 78.3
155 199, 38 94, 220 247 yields 0.8 min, 83.2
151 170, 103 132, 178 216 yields 0.0 min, 81.2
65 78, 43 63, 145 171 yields 1.5 min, 74.9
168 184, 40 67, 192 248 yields 0.7 min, 82.8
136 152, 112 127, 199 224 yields -0.1 min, 79.8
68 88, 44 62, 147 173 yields 0.9 min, 75.3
